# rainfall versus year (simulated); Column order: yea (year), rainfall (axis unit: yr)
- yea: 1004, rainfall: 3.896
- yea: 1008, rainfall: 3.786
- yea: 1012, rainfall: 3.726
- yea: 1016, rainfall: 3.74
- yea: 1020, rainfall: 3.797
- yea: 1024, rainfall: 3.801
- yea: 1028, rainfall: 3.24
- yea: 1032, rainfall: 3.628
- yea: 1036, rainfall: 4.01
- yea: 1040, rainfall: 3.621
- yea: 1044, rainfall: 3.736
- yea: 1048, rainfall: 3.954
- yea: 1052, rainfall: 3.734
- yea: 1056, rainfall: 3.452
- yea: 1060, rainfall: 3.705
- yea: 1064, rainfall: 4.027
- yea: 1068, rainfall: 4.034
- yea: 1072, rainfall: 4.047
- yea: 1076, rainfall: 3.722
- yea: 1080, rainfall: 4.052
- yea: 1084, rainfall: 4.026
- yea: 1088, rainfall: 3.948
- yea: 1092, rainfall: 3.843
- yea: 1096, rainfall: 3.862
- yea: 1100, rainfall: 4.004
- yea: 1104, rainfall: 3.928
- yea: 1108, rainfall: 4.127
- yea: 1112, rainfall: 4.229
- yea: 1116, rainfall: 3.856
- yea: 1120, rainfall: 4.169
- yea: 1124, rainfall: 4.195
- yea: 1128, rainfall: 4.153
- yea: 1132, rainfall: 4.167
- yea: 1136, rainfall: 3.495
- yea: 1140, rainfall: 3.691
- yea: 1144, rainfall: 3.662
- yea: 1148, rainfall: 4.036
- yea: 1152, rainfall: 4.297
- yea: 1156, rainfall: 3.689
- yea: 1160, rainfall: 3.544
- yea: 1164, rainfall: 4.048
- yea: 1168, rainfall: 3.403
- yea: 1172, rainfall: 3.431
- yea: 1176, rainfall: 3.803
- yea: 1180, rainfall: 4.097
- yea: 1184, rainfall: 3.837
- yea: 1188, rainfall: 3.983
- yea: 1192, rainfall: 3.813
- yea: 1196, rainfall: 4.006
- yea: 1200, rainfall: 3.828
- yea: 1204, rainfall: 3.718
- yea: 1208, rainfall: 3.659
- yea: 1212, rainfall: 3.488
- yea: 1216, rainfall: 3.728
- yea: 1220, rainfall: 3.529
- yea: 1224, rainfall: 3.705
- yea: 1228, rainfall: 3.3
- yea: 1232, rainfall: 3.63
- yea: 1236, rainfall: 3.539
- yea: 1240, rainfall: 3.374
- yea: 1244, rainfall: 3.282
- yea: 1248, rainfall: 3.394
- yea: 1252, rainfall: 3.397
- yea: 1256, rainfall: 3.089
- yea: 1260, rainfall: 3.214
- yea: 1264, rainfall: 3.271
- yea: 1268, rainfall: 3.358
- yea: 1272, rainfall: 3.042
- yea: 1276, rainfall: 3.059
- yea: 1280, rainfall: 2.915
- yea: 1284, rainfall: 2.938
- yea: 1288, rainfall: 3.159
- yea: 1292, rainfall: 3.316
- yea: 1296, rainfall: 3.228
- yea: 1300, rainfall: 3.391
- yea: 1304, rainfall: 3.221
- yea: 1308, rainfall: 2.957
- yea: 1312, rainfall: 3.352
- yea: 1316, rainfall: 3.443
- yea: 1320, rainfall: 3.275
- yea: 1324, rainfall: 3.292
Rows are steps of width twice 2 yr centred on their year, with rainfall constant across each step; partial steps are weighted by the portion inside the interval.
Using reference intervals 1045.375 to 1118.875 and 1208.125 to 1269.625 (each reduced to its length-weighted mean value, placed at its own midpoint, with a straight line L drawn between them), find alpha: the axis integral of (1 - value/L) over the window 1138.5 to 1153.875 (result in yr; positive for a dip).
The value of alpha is -0.9 yr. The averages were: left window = 3.92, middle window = 3.93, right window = 3.43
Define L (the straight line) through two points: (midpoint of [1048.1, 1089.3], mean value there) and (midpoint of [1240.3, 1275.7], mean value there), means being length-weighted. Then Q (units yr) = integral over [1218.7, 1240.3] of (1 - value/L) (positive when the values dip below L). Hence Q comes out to -1.1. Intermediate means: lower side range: 3.88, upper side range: 3.25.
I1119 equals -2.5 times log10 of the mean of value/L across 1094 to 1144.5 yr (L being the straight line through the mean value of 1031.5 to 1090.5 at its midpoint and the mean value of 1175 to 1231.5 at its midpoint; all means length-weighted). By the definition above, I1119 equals -0.05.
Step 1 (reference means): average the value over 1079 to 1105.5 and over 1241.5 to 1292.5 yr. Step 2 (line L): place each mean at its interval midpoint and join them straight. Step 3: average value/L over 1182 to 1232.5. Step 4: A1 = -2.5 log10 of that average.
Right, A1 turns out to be -0.08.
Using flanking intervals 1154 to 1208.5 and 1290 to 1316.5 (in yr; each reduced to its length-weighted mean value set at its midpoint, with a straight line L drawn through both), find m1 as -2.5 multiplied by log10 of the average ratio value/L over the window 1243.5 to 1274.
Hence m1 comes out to 0.06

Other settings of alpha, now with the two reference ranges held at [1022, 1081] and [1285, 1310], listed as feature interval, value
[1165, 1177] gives -0.2 yr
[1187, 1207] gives -2.4 yr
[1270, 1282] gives 0.9 yr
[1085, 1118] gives -2.8 yr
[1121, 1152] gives -3.2 yr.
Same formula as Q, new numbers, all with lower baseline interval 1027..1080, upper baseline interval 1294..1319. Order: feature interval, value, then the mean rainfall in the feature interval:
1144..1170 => -1.8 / 3.82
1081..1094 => -0.8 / 3.95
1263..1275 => 0.5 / 3.21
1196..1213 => -1.2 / 3.72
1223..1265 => 0.2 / 3.38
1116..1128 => -1.6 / 4.12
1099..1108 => -0.8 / 4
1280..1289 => 0.8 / 3.01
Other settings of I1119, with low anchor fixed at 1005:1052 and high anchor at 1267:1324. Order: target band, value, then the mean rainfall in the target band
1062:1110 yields -0.10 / 3.97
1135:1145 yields -0.04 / 3.62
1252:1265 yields 0.02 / 3.22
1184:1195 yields -0.15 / 3.9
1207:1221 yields -0.08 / 3.6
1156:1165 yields -0.08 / 3.74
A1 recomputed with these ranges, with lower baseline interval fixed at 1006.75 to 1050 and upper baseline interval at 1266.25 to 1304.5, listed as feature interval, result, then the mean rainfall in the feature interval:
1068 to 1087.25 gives -0.10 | 3.97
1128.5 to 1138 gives -0.11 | 3.88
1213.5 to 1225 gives -0.11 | 3.64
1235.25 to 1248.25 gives -0.04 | 3.38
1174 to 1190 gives -0.16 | 3.93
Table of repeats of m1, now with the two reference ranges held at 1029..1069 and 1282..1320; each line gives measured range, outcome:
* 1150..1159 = -0.12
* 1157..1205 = -0.09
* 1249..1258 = 0.02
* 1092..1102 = -0.07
